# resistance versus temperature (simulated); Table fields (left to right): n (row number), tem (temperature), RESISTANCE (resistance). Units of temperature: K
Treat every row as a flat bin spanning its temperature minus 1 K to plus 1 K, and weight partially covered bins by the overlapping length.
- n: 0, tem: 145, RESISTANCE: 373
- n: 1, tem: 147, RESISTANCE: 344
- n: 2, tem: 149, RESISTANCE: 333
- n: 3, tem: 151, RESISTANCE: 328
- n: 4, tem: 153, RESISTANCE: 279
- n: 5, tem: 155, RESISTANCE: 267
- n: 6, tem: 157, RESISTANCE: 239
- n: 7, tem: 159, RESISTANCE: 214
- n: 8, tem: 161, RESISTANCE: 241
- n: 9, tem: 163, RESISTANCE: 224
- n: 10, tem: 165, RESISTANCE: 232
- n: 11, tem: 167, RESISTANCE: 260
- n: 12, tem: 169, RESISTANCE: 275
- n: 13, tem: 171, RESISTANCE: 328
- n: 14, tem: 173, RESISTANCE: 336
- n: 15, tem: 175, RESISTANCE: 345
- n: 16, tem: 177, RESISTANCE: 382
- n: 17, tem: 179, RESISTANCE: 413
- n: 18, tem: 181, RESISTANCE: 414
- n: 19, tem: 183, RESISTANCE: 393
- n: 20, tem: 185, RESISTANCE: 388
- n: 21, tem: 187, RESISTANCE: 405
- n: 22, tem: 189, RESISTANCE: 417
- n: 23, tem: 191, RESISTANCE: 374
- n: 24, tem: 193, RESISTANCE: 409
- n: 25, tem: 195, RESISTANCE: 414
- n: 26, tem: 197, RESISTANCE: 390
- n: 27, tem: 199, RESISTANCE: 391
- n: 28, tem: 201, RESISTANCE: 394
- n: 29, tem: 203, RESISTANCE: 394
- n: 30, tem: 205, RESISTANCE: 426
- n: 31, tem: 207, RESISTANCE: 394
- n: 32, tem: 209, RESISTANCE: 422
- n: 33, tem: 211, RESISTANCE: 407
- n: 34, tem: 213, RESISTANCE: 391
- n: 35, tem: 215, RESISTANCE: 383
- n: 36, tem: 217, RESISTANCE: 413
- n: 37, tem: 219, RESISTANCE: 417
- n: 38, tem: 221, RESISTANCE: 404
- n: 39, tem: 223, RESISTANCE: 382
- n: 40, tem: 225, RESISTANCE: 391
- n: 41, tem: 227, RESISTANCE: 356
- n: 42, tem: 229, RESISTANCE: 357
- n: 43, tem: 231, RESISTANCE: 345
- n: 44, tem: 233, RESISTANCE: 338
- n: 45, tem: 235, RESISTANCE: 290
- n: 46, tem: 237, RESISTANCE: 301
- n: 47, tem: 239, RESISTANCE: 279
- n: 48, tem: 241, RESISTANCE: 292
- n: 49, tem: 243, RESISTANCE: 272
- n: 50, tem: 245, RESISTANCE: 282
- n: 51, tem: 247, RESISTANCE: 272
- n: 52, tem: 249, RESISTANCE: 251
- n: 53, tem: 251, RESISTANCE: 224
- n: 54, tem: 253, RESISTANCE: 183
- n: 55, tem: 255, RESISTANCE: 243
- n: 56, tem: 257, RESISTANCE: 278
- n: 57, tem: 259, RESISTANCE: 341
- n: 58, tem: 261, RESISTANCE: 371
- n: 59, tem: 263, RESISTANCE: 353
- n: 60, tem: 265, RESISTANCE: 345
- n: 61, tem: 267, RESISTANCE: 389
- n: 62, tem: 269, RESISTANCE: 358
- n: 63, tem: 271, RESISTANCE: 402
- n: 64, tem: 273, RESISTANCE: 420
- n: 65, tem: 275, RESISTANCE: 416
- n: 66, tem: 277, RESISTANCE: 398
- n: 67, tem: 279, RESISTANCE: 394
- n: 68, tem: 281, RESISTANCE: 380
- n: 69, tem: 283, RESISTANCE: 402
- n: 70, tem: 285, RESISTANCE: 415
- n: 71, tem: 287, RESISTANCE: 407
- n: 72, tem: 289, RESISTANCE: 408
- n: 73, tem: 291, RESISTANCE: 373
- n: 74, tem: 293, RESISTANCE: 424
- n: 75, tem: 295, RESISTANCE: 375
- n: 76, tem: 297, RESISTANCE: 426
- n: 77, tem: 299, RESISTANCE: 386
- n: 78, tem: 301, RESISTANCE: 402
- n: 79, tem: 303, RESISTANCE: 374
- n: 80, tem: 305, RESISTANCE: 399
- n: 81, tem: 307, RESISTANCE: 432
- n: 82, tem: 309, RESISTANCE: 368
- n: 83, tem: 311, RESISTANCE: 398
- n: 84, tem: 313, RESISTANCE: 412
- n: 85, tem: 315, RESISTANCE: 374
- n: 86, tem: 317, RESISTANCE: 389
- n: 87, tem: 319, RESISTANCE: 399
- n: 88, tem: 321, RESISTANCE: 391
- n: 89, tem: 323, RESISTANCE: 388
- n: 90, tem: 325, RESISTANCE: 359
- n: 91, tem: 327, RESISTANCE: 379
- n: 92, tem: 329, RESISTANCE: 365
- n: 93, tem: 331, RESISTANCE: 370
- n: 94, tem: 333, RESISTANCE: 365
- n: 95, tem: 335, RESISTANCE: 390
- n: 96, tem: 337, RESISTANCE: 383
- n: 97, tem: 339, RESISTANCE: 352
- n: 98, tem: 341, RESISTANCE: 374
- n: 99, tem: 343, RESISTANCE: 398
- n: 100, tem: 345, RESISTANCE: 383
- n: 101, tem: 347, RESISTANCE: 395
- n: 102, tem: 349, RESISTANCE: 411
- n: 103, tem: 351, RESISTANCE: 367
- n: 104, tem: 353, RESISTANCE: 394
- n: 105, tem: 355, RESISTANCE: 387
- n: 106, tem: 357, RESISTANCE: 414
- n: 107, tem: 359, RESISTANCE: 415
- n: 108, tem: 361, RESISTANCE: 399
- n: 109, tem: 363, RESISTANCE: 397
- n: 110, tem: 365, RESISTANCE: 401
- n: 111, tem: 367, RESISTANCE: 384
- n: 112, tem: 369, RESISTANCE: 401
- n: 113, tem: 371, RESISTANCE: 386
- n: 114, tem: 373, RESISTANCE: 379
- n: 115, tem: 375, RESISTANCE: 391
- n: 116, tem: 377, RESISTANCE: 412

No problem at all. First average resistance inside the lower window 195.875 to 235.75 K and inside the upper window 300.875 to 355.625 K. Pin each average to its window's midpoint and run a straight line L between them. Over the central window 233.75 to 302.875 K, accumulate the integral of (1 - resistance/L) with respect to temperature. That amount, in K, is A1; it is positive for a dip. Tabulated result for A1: 7.0 K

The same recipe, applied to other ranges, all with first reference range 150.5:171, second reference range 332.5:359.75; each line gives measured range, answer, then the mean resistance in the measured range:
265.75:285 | -3.28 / 396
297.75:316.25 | -1.74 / 394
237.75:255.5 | 3.42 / 256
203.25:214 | -4.27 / 407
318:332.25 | -0.21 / 378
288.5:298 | -1.36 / 401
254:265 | 0.26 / 320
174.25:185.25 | -4.84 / 390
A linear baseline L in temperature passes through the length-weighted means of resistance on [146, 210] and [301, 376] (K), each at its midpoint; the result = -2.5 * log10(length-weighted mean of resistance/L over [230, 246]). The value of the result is 0.203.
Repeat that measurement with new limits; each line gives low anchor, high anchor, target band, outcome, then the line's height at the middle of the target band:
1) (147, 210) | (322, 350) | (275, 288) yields -0.093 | 368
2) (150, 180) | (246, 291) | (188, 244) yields -0.173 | 319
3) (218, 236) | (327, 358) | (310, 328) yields -0.024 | 379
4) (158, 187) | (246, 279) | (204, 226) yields -0.233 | 325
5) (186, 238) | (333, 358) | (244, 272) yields 0.248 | 385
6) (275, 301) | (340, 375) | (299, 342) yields 0.035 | 397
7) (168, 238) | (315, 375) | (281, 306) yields -0.040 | 384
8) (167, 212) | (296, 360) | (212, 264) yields 0.191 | 386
